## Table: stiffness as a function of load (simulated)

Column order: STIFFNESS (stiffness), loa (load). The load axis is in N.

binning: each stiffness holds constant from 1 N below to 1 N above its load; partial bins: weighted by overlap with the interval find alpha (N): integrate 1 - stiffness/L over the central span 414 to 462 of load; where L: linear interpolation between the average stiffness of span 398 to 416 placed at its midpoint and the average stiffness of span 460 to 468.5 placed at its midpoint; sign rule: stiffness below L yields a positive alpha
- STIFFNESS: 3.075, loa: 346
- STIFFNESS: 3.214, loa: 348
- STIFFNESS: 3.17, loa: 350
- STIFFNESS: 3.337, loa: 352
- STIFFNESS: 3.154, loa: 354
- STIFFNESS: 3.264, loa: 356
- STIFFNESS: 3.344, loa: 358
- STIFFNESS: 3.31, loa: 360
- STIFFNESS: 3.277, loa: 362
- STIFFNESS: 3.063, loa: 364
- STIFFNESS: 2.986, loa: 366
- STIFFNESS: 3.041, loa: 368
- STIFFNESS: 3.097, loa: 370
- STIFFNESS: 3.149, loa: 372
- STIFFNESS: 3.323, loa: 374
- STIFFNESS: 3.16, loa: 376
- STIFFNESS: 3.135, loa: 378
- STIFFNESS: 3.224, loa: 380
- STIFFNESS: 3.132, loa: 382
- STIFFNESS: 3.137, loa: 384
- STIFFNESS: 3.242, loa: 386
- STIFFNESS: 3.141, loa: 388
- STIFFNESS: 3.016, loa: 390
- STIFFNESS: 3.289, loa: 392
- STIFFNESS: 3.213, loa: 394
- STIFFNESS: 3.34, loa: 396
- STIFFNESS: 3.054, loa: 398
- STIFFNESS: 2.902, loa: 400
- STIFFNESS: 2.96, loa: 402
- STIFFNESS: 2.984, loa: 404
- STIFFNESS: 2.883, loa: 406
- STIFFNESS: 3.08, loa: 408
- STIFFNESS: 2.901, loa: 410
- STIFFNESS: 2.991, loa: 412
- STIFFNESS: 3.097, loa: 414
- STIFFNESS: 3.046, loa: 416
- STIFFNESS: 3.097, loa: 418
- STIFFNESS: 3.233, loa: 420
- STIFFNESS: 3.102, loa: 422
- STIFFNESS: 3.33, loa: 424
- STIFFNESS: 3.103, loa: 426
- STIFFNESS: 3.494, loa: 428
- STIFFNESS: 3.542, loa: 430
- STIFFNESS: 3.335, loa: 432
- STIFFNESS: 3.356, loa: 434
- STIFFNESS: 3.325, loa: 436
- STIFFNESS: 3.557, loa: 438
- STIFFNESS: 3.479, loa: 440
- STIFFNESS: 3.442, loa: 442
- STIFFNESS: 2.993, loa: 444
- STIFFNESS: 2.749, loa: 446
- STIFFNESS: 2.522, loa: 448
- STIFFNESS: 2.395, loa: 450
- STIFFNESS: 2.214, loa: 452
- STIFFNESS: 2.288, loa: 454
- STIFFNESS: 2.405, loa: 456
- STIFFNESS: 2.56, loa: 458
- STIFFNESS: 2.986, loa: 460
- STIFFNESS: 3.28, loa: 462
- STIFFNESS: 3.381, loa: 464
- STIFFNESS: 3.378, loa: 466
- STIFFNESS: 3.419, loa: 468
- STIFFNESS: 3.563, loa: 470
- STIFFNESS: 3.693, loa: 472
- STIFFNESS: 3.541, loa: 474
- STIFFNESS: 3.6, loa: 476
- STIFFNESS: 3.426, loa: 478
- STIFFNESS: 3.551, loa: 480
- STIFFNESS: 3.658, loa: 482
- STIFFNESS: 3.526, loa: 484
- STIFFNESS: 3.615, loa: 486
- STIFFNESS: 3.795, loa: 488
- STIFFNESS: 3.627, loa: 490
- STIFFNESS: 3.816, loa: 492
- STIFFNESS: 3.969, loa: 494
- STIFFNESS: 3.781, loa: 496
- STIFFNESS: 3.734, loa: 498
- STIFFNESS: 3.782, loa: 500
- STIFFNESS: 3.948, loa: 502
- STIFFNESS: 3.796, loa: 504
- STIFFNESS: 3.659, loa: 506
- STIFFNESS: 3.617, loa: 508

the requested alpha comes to 1.9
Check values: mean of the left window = 2.98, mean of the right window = 3.32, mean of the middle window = 3.03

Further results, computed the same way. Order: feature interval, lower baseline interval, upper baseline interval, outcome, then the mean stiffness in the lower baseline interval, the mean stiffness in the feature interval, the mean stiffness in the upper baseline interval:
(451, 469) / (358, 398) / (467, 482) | 3.2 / 3.17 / 2.88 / 3.55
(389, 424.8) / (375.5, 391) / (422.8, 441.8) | 2.0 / 3.15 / 3.08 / 3.39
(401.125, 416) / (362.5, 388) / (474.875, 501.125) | 1.4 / 3.14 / 2.99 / 3.68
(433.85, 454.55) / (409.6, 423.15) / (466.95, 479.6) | 2.3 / 3.08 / 2.94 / 3.54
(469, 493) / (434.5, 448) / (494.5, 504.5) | 0.0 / 3.21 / 3.62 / 3.82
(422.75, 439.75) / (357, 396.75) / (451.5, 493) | -0.6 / 3.18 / 3.38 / 3.31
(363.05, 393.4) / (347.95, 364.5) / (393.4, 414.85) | 0.0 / 3.24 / 3.14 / 3.03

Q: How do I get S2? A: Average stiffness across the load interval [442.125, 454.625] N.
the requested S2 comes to 2.6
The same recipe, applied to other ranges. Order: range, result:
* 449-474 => 2.99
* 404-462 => 3.02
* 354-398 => 3.18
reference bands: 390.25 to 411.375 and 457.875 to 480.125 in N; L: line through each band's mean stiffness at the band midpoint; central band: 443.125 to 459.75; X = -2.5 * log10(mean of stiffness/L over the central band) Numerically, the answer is 0.29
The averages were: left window 3.06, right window 3.39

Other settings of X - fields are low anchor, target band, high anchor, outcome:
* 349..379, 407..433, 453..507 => 0.05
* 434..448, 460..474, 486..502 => 0.02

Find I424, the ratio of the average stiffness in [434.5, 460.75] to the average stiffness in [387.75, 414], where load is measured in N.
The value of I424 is 0.93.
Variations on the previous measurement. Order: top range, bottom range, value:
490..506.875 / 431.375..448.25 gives 1.18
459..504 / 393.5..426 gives 1.17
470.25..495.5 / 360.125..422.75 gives 1.17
